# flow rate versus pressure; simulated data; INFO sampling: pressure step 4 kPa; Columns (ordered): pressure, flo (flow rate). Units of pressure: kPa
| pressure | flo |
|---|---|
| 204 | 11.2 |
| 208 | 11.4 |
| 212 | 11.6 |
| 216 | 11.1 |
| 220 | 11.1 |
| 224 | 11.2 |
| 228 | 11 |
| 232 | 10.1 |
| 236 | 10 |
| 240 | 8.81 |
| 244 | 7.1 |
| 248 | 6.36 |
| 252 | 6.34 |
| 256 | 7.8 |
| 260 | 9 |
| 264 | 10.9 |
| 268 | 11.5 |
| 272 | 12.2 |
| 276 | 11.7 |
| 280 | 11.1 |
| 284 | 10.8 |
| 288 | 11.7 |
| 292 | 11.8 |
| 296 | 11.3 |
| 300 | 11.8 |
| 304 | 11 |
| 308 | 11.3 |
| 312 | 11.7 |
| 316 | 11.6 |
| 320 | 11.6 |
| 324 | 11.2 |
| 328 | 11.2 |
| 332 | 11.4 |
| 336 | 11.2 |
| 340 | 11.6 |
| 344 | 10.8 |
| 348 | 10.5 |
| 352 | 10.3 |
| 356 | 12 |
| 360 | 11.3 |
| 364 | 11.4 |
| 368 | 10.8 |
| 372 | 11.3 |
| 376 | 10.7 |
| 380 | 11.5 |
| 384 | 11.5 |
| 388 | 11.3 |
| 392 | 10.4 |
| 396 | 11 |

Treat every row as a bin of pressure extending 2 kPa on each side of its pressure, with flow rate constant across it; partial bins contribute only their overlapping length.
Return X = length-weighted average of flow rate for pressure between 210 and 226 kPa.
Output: 11.2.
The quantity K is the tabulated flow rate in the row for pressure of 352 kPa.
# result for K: 10.3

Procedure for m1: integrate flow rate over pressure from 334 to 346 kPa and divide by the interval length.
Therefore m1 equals 11.2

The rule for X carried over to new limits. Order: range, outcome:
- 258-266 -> 9.95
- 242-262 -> 7.32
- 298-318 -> 11.5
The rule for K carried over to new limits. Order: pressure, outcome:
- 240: 8.81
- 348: 10.5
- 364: 11.4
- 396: 11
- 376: 10.7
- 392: 10.4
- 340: 11.6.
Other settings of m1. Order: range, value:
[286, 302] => 11.6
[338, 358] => 11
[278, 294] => 11.3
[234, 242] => 9.41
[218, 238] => 10.7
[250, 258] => 7.07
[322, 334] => 11.3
